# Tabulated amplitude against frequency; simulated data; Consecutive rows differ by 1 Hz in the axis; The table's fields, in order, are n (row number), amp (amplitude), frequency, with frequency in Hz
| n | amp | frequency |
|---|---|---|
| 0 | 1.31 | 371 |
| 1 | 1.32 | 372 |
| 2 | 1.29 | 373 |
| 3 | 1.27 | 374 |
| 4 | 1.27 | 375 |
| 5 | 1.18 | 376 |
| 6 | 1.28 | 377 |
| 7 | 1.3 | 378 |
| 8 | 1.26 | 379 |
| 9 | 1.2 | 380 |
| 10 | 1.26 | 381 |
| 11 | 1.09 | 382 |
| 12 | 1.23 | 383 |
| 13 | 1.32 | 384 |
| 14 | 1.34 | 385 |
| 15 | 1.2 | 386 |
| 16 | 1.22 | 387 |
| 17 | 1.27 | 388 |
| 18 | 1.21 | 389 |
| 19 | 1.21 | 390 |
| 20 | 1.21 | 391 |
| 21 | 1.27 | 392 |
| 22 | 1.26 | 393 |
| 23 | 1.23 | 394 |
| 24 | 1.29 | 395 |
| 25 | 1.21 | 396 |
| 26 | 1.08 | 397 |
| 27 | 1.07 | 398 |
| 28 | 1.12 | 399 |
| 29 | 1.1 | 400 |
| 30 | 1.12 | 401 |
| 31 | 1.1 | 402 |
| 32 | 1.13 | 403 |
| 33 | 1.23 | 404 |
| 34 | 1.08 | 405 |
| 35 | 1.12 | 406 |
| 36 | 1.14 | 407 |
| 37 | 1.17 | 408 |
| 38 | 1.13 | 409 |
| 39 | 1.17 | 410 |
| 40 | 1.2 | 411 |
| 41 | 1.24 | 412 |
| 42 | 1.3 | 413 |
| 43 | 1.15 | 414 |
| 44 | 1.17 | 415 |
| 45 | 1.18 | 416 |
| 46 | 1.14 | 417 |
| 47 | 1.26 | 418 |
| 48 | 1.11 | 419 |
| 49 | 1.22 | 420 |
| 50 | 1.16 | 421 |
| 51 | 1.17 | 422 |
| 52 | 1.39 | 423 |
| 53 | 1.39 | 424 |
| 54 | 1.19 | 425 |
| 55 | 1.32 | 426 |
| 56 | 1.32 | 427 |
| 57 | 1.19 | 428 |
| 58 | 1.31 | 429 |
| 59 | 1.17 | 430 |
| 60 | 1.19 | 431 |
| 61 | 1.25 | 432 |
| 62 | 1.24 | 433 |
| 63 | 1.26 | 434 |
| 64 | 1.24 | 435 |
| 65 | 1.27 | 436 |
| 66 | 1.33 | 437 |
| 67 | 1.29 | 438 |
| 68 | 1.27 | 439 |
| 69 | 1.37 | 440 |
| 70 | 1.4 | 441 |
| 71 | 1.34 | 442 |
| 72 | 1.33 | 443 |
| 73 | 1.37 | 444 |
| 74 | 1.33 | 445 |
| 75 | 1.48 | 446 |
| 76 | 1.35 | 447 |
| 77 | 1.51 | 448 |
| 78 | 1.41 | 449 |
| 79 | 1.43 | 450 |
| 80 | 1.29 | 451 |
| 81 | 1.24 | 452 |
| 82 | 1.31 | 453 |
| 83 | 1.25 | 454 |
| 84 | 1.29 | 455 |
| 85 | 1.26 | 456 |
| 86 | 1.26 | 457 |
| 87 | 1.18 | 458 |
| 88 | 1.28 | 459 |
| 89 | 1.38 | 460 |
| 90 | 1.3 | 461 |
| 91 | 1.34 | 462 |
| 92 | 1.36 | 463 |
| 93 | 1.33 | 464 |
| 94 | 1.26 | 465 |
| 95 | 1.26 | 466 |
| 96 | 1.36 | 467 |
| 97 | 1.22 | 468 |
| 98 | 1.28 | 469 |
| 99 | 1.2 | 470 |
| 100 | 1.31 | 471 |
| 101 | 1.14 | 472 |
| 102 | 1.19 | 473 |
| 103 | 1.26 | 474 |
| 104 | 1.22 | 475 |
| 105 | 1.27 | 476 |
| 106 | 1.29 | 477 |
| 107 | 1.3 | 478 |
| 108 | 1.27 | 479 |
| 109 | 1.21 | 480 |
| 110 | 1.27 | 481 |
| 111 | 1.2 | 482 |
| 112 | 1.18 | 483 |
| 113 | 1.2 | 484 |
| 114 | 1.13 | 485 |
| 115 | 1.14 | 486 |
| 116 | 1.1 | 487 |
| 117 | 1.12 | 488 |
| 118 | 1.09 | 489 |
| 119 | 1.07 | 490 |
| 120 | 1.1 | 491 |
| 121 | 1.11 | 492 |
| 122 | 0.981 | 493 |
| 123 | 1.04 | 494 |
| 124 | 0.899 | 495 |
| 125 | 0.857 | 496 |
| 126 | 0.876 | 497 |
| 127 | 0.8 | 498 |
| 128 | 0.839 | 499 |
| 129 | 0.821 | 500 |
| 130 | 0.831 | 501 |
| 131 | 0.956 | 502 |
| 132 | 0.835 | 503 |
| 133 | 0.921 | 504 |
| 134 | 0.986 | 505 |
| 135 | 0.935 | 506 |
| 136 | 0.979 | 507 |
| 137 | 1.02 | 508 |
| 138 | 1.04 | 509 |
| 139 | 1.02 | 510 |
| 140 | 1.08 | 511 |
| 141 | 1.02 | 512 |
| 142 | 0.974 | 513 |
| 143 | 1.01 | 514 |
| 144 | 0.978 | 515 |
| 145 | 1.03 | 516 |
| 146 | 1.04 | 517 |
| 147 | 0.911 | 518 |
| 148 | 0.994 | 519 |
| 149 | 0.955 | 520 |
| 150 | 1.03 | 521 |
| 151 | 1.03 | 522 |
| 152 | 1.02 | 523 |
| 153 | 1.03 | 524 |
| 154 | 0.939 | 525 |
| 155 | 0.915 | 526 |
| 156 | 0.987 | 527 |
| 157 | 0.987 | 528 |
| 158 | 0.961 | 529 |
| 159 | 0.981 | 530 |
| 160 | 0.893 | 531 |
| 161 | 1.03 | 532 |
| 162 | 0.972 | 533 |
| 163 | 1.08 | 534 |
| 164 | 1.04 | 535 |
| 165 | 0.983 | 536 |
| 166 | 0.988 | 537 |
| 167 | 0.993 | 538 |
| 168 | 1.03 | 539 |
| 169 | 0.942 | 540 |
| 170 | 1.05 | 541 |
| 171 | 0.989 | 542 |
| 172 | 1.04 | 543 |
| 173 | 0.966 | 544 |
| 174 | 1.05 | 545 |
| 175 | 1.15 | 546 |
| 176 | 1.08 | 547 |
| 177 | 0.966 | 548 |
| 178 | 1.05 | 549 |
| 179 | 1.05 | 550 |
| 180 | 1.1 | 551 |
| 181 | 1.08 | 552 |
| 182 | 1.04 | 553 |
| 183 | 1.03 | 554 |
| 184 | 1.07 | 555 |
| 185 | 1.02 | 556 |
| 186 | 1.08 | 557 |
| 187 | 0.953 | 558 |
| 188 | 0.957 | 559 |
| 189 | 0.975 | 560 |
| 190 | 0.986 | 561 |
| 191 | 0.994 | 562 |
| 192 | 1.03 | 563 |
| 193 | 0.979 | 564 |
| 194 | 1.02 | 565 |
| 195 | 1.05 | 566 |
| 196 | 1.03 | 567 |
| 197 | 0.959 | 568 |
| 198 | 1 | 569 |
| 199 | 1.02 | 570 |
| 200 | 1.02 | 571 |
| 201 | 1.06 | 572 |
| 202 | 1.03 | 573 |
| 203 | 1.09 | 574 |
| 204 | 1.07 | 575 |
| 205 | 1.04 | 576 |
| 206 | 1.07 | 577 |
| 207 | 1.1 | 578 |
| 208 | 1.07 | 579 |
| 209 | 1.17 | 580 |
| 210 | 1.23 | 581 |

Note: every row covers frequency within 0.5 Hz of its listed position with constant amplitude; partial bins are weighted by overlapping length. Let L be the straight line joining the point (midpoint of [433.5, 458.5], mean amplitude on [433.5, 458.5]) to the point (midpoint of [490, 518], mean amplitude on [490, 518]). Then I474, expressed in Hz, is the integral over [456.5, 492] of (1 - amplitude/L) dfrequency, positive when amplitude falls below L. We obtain -2.5 Hz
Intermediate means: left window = 1.32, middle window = 1.23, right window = 0.963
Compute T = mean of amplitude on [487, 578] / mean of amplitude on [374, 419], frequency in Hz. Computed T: 0.8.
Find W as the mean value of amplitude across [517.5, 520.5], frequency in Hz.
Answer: 0.953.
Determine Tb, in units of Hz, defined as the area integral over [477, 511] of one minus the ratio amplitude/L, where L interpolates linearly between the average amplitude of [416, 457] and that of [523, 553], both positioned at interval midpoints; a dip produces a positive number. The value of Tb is 2.9 Hz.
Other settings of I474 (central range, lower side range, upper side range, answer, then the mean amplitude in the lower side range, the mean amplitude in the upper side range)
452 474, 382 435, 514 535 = -3.4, 1.21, 0.99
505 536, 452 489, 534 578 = 3.4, 1.25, 1.03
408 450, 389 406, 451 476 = -1.8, 1.17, 1.27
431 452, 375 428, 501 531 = -3.8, 1.21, 0.981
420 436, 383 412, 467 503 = -1.3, 1.19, 1.11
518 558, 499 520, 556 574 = -1.0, 0.966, 1.01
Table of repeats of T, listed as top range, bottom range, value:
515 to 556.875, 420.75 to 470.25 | 0.78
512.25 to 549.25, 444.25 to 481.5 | 0.77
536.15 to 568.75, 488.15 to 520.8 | 1.05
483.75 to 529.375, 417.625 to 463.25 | 0.76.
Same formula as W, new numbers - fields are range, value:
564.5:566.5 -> 1.04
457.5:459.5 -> 1.23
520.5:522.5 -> 1.03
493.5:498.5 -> 0.894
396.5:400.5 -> 1.09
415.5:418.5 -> 1.19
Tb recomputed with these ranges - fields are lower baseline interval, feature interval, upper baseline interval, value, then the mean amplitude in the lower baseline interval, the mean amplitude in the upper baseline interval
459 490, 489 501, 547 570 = 2.42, 1.24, 1.02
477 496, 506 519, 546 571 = 1.04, 1.13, 1.02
